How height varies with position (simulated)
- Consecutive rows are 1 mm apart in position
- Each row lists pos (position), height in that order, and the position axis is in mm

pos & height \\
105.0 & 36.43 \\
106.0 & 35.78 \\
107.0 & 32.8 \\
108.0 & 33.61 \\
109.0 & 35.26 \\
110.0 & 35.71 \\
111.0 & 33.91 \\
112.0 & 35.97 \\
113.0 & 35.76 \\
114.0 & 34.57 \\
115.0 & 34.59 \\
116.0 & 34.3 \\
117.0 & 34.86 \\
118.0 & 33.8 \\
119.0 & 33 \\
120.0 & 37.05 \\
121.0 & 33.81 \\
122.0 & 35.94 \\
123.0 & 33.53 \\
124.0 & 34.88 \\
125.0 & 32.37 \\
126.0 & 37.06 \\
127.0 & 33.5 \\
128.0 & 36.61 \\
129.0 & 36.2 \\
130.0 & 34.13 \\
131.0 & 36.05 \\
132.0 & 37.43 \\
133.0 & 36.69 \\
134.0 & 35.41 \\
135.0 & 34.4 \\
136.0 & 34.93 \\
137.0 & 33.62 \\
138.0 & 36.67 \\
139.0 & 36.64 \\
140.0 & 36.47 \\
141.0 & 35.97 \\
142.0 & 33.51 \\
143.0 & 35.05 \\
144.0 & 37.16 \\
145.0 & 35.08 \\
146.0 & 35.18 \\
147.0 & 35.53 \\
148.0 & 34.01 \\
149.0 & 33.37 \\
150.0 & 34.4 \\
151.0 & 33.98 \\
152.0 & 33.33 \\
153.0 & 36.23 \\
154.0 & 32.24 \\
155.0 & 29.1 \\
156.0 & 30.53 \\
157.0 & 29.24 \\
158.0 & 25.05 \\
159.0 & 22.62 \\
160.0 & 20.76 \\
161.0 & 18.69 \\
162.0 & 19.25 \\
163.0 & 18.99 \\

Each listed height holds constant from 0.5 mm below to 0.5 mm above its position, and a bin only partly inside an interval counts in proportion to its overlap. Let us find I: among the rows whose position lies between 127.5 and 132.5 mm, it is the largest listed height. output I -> 37.43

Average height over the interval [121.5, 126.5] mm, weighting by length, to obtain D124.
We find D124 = 34.8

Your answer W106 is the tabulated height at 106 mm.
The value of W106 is 35.78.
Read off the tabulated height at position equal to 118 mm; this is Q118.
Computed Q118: 33.8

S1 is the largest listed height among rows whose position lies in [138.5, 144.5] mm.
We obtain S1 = 37.16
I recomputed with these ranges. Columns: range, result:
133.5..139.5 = 36.67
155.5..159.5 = 30.53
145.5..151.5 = 35.53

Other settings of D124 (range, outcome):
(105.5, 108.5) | 34.1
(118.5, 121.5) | 34.6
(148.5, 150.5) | 33.9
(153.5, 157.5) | 30.3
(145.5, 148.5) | 34.9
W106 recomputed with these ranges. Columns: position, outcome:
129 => 36.2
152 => 33.33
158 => 25.05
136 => 34.93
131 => 36.05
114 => 34.57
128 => 36.61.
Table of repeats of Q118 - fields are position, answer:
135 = 34.4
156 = 30.53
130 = 34.13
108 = 33.61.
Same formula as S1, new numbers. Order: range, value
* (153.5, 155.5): 32.24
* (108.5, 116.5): 35.97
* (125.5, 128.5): 37.06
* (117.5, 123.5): 37.05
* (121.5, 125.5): 35.94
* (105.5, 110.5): 35.78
